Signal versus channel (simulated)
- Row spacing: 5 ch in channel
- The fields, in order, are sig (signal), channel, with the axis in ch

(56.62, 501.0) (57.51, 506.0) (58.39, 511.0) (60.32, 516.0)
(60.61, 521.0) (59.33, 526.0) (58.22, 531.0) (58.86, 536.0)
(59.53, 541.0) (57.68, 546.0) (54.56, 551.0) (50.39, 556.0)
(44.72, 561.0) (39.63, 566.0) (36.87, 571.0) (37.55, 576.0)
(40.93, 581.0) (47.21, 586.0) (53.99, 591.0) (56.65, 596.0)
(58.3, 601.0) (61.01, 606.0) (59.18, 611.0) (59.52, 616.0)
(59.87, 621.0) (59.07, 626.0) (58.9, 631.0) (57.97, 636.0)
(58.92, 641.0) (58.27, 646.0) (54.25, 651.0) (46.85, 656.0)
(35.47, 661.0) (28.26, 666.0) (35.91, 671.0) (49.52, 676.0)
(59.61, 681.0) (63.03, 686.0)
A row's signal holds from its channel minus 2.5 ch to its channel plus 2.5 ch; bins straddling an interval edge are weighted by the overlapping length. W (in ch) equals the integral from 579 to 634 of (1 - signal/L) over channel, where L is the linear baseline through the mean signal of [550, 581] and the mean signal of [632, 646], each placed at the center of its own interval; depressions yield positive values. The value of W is -4.52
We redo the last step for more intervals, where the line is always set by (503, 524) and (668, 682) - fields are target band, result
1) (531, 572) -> 3.7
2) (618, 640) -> -3.9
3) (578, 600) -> 1.3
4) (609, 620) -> -1.8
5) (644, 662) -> -0.5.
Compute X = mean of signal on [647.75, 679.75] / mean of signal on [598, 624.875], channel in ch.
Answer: 0.72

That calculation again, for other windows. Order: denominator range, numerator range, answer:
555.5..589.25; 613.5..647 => 1.40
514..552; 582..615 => 0.94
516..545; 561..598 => 0.75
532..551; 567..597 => 0.77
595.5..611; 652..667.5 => 0.66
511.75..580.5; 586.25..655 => 1.11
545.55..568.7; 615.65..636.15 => 1.22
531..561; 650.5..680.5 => 0.76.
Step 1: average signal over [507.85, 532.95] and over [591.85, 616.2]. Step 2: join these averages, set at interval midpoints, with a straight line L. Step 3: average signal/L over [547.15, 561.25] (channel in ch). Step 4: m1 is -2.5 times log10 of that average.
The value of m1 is 0.15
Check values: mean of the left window 59.4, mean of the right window 58.5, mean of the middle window 51.5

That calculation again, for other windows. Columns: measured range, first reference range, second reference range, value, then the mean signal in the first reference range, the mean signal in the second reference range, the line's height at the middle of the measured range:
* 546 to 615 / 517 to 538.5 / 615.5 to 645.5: 0.19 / 59.3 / 59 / 59.1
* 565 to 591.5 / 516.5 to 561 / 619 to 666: 0.30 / 56.8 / 52.9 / 55.3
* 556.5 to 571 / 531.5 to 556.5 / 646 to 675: 0.27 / 56.8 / 42.2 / 54.3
